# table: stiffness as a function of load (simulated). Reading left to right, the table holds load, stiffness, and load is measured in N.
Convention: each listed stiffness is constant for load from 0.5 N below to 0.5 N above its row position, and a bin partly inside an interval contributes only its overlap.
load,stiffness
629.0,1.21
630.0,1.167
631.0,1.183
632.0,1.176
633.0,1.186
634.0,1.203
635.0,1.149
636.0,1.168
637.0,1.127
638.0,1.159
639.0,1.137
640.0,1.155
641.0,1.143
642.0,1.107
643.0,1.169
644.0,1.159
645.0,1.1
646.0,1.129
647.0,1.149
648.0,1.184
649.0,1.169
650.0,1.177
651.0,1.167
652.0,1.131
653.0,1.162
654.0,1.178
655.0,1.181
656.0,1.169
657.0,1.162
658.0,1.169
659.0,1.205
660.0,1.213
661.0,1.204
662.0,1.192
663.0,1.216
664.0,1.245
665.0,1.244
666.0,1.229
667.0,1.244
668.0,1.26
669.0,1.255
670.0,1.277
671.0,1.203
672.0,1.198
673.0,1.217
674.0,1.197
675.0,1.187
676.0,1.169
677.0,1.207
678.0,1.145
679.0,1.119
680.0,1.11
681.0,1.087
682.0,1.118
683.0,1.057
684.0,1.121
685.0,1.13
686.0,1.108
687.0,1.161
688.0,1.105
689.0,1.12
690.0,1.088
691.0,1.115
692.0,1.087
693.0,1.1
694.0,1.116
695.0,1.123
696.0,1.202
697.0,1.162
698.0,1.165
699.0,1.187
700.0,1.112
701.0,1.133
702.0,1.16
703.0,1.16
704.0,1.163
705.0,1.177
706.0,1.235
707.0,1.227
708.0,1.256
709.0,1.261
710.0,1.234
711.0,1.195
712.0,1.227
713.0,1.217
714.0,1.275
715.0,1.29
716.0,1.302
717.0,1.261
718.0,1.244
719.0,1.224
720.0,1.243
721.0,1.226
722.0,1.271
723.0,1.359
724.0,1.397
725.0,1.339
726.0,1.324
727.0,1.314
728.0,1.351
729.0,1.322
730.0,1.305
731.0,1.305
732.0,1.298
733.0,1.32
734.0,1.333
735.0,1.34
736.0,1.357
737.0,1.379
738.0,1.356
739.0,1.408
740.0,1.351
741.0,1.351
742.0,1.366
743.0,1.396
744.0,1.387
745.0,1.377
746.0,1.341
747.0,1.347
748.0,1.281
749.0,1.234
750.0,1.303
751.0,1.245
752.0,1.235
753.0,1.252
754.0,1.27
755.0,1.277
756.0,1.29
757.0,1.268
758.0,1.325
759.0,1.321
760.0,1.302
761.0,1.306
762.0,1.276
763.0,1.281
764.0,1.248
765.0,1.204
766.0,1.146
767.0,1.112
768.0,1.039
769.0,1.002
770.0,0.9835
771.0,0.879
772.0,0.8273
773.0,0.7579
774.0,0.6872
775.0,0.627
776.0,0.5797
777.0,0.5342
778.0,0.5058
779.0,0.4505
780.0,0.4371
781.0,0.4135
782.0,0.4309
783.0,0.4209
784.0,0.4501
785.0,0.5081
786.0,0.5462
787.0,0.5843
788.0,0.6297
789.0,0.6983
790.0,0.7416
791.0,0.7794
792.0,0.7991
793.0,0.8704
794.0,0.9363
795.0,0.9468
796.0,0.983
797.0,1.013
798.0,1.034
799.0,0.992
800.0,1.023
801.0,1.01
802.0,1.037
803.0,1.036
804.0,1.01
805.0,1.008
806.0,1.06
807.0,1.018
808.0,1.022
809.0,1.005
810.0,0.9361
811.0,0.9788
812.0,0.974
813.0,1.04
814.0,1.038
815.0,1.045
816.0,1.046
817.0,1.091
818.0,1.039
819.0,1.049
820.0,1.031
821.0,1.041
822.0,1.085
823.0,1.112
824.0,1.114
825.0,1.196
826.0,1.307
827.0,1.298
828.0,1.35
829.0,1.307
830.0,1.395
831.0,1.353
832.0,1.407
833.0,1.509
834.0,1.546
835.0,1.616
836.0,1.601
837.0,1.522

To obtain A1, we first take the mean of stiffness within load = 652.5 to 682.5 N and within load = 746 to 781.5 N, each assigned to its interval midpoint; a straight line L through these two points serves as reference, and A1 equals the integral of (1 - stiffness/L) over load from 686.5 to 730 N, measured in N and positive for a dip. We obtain -3.5 N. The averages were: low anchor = 1.19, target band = 1.22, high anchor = 1.04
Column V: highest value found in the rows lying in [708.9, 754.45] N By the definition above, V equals 1.408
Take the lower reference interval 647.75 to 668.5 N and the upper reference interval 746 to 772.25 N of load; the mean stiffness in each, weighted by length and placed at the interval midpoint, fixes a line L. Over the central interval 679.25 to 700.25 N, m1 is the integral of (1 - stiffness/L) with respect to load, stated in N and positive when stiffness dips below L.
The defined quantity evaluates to 1.3 N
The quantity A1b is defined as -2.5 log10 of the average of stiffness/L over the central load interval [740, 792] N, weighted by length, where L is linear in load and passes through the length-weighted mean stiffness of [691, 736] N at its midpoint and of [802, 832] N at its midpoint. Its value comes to 0.192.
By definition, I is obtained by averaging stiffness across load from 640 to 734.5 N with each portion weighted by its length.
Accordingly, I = 1.2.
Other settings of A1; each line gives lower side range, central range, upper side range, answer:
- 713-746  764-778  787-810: 2.8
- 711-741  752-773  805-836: 1.4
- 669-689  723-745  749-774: -3.5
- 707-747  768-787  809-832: 9.3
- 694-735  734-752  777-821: -3.6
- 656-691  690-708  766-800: -1.4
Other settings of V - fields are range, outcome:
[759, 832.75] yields 1.407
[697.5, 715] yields 1.29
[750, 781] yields 1.325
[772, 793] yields 0.8704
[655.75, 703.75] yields 1.277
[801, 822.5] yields 1.091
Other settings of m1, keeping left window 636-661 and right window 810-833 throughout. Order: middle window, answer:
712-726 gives -1.5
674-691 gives 0.4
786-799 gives 3.7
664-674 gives -0.7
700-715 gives -0.7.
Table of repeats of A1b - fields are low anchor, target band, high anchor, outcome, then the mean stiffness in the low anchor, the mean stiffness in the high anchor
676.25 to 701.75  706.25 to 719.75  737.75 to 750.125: -0.02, 1.13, 1.35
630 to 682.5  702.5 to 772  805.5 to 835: -0.09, 1.18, 1.16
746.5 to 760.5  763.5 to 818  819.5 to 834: 0.43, 1.28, 1.26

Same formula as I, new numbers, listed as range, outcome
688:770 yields 1.25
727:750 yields 1.34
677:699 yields 1.12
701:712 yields 1.2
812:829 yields 1.12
